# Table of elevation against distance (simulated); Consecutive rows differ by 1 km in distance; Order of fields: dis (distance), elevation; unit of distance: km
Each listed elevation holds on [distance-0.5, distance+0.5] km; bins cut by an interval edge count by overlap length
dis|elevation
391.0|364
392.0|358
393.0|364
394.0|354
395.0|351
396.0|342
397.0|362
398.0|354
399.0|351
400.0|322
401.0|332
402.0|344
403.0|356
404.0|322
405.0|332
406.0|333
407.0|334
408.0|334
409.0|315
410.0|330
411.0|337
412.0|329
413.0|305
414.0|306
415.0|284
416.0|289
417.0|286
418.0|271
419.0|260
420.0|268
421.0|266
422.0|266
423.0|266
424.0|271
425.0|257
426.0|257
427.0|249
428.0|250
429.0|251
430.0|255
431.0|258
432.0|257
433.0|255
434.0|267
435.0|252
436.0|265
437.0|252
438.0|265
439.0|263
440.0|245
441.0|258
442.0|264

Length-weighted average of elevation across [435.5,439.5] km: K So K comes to 261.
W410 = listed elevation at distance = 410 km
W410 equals 330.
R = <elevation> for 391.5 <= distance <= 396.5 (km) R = 354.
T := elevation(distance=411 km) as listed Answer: 337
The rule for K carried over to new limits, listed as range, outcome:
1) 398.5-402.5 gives 337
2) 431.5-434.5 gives 260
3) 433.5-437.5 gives 259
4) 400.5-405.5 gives 337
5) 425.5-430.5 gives 252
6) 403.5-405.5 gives 327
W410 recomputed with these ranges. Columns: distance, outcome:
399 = 351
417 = 286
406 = 333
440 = 245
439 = 263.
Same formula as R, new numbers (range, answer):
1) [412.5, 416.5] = 296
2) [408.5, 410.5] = 322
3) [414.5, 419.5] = 278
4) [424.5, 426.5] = 257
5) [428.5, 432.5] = 255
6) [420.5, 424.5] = 267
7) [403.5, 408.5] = 331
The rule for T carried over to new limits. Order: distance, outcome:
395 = 351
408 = 334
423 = 266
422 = 266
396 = 342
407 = 334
